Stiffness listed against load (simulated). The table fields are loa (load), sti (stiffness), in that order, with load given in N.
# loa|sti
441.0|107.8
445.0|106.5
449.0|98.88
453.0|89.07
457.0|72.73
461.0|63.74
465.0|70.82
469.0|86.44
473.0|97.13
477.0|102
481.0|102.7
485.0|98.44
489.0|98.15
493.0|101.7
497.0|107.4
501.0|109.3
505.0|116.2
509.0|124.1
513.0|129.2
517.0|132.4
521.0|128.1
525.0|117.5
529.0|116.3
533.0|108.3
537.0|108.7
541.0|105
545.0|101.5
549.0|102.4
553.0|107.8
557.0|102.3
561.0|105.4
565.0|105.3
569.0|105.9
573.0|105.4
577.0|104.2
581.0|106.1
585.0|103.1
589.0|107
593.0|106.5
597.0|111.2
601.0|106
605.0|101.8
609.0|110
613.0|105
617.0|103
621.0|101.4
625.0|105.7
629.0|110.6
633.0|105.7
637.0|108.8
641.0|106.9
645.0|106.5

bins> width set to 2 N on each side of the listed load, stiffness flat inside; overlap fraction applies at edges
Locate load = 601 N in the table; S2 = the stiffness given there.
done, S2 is 106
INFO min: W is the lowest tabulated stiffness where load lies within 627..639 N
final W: 105.7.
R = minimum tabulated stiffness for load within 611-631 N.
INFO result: 101.4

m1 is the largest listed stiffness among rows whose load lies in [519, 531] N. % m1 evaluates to 128.1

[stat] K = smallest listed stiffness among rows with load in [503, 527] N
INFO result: 116.2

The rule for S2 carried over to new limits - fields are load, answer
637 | 108.8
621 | 101.4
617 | 103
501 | 109.3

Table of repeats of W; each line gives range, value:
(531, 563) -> 101.5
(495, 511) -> 107.4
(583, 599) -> 103.1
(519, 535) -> 108.3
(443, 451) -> 98.88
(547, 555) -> 102.4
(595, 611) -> 101.8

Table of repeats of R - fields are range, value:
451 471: 63.74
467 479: 86.44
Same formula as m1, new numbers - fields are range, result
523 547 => 117.5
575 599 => 111.2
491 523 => 132.4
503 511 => 124.1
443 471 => 106.5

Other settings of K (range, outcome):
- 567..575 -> 105.4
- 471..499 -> 97.13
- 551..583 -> 102.3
